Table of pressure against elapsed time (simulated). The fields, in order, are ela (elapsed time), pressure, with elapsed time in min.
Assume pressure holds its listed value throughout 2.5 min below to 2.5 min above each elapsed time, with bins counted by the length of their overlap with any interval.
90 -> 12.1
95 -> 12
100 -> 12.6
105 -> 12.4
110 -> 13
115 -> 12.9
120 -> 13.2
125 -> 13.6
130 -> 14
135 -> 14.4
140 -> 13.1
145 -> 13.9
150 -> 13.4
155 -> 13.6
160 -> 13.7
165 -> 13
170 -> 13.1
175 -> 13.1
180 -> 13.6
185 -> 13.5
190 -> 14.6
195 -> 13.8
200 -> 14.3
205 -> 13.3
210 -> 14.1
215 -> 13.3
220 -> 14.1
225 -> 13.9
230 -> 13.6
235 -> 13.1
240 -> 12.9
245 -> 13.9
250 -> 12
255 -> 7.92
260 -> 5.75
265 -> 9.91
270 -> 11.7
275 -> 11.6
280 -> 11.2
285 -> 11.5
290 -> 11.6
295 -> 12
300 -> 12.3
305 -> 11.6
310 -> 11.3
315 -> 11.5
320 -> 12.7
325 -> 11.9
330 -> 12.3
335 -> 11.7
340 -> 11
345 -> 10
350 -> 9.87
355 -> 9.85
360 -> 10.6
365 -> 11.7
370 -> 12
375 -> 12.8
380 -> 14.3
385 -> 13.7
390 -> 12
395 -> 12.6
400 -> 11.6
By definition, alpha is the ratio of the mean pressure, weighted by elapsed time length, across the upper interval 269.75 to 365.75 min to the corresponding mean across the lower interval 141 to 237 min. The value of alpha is 0.8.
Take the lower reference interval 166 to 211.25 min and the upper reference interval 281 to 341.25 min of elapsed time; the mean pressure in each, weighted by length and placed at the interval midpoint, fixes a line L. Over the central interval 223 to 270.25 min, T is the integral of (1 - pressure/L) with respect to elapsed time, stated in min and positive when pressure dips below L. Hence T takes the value 5.1 min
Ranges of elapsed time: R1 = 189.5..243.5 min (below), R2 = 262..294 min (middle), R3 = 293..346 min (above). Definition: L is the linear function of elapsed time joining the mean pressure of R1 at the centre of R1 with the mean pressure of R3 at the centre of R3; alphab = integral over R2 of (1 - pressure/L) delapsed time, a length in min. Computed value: 3.3 min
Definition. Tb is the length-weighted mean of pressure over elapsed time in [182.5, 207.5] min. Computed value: 13.9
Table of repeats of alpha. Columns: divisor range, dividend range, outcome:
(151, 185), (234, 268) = 0.80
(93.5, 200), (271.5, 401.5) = 0.88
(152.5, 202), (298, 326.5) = 0.87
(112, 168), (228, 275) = 0.83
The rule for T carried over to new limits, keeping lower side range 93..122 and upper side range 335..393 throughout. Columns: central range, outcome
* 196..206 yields -1.28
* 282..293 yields 0.36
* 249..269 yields 5.29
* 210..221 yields -1.34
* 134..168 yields -2.81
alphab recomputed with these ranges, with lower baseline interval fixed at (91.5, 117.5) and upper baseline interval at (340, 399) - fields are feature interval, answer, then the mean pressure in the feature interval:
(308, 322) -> 0.1 min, 11.8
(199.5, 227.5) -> -3.6 min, 13.8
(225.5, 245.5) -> -2.0 min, 13.4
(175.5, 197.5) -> -2.7 min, 13.8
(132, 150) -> -1.9 min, 13.8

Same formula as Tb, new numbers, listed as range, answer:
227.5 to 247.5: 13.4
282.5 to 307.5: 11.8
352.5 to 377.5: 11.4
